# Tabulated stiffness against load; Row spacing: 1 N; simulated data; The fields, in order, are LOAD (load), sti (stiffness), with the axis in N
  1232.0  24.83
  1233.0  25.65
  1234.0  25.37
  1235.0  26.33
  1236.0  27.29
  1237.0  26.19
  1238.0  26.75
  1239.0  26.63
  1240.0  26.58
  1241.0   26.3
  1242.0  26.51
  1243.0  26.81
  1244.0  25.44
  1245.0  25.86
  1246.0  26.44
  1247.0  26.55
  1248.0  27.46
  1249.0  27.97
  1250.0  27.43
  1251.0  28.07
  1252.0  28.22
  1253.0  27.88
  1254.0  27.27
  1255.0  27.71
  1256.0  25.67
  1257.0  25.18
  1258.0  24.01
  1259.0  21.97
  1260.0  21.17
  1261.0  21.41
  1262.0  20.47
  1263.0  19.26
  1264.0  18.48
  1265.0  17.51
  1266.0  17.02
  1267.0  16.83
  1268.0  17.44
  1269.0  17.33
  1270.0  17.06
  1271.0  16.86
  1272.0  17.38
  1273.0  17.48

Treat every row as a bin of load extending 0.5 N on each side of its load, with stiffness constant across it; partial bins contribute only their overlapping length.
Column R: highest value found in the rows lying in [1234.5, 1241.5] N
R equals 27.29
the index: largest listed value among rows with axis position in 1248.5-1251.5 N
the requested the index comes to 28.07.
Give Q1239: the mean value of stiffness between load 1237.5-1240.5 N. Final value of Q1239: 26.7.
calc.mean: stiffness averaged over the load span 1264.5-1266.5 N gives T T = 17.3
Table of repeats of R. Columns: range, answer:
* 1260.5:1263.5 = 21.41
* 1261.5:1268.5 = 20.47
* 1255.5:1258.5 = 25.67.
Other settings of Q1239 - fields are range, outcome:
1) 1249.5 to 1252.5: 27.9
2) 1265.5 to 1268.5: 17.1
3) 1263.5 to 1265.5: 18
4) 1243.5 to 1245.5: 25.6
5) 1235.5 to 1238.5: 26.7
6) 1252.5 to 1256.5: 27.1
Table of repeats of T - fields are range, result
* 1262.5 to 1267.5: 17.8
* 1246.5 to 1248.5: 27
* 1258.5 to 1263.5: 20.9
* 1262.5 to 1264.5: 18.9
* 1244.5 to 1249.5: 26.9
